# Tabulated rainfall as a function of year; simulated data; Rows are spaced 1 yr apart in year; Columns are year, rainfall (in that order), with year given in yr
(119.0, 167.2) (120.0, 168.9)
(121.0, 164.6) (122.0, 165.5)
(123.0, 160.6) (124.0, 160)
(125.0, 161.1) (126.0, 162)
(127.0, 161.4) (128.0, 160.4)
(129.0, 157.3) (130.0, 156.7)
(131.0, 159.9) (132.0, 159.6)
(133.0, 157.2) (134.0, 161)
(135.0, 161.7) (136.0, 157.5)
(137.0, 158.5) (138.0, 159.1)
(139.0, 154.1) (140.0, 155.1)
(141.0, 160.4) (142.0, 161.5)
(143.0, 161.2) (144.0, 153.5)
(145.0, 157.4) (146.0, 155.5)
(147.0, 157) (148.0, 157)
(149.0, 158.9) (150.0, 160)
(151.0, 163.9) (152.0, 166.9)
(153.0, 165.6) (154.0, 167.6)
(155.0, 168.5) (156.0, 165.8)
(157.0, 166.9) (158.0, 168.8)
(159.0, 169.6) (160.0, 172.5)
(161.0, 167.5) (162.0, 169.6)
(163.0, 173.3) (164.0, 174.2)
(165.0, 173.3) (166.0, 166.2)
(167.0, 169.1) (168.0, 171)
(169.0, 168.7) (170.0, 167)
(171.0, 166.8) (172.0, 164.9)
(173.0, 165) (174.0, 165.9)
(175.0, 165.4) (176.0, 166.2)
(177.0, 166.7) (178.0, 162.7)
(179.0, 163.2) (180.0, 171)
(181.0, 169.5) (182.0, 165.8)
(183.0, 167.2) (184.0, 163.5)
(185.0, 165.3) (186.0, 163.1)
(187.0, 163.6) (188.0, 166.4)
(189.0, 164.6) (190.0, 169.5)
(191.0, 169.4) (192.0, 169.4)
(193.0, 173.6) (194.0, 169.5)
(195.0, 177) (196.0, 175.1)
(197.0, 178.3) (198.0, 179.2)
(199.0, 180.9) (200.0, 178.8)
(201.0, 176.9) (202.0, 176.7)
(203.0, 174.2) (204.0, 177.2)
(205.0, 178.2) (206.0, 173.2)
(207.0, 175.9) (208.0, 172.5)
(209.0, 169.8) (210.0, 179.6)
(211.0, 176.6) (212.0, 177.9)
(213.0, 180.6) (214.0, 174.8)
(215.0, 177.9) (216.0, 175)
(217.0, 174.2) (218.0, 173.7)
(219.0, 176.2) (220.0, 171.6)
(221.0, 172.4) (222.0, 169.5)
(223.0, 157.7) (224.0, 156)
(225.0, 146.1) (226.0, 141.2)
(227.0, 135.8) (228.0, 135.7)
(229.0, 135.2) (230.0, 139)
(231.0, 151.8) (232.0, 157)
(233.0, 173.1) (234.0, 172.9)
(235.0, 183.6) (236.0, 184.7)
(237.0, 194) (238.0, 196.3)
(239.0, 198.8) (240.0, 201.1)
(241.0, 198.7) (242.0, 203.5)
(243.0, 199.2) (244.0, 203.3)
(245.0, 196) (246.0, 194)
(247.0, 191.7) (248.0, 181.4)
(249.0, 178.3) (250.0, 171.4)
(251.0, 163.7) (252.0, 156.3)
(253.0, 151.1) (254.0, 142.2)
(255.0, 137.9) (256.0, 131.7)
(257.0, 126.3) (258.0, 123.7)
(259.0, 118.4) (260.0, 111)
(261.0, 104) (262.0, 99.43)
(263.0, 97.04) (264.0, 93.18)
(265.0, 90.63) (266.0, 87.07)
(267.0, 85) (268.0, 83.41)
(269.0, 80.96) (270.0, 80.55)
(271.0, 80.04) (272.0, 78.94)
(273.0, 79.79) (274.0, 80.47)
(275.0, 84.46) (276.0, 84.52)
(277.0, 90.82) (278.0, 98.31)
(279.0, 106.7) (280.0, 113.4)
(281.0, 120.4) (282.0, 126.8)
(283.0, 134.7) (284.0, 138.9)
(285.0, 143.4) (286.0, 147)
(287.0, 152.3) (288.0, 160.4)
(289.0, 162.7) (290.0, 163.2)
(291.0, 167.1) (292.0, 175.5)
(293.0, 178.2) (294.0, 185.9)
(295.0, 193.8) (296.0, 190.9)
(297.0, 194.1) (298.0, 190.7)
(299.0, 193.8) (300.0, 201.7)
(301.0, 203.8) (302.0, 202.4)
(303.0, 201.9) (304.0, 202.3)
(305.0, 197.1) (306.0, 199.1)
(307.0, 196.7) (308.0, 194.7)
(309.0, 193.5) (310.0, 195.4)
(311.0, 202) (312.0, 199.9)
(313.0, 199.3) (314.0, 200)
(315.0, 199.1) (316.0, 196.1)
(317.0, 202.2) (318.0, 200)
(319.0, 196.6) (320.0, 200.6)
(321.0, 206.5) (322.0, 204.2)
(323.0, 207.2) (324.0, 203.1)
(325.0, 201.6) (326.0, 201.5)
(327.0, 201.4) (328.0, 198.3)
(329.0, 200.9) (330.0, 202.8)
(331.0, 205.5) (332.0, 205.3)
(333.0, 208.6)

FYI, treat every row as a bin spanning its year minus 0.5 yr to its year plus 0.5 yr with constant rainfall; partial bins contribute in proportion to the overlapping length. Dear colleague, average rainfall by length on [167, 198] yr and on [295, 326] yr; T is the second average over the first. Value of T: 1.19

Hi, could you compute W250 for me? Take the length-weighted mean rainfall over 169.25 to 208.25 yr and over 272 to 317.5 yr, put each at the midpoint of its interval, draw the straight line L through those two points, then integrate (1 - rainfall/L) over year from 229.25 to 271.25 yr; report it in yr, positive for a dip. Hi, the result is 4.7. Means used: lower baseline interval 170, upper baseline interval 165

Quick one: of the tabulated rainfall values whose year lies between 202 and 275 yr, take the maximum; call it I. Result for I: 203.5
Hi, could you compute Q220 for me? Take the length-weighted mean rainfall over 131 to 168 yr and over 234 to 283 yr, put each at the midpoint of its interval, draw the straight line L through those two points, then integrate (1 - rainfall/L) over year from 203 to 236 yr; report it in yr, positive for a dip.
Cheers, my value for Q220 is -4.7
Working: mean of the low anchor 163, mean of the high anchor 135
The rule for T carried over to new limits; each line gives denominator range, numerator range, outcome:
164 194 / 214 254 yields 1.03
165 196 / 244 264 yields 0.87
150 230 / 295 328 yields 1.18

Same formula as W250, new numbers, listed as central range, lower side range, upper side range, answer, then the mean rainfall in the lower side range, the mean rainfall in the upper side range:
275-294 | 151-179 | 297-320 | 5.57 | 168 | 199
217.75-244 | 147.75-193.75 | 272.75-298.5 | -2.95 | 167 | 142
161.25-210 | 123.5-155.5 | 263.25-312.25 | -4.58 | 160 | 147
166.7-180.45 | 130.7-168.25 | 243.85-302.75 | -0.70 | 163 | 139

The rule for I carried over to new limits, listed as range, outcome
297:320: 203.8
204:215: 180.6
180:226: 180.9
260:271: 111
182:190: 169.5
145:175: 174.2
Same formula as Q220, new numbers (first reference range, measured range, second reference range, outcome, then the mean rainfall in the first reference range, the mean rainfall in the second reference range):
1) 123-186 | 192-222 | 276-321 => -1.41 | 164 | 175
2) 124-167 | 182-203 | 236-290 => -2.71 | 163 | 136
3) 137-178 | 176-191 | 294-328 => 0.39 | 165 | 199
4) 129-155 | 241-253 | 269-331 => -1.37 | 160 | 169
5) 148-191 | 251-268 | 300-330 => 6.44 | 167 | 200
